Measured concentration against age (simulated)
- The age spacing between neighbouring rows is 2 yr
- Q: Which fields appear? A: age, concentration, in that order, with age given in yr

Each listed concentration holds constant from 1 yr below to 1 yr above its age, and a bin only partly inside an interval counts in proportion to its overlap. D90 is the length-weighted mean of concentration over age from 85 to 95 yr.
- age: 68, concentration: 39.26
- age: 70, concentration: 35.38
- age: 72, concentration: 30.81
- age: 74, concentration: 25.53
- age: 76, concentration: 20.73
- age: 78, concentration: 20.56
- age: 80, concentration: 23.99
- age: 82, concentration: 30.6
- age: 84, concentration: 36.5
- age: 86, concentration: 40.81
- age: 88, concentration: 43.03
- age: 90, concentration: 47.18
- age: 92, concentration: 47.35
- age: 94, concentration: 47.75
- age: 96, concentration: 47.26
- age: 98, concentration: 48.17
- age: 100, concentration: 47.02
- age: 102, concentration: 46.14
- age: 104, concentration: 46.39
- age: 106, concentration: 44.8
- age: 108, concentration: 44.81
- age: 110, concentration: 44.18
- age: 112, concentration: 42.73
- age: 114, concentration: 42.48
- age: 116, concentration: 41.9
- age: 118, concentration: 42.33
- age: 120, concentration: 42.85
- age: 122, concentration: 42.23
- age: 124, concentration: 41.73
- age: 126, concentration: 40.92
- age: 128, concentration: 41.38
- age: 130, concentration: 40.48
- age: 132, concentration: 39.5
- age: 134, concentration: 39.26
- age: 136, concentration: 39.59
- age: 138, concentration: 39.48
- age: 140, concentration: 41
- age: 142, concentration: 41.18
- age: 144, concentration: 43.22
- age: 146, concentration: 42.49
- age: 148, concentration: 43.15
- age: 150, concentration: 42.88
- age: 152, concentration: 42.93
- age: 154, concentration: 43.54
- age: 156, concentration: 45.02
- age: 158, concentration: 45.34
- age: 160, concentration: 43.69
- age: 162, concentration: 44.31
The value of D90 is 45.2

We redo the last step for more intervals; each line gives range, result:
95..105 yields 47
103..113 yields 44.6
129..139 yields 39.7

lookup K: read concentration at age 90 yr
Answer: 47.18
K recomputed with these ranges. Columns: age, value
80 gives 23.99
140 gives 41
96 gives 47.26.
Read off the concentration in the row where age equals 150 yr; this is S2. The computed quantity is 42.88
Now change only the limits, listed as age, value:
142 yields 41.18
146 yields 42.49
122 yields 42.23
